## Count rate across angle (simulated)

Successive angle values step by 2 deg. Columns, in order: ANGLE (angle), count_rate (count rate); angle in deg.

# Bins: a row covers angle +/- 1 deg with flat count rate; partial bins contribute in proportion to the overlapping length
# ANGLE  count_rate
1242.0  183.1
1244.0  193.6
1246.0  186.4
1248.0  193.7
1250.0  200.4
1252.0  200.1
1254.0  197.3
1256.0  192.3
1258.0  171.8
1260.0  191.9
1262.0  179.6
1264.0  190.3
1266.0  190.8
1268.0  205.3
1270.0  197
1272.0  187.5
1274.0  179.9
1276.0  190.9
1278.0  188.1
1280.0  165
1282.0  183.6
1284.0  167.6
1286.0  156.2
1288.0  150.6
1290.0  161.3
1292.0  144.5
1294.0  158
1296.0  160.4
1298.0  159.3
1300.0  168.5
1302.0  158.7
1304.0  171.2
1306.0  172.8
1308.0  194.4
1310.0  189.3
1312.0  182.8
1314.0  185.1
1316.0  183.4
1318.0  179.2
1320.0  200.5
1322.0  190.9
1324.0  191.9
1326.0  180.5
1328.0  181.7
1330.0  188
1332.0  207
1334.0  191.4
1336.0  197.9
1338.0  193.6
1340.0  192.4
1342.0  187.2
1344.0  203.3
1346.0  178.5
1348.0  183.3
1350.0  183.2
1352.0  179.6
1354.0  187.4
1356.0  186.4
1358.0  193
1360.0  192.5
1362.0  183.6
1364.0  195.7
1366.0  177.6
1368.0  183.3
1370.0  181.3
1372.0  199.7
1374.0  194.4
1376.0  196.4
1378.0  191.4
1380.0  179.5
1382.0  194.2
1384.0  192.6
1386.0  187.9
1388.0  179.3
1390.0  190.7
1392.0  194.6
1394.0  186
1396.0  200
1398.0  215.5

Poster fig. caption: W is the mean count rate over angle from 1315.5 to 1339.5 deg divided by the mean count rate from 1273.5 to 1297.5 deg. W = 1.14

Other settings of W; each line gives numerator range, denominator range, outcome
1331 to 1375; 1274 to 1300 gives 1.14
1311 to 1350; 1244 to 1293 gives 1.04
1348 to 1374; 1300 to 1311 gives 1.06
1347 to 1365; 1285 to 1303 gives 1.19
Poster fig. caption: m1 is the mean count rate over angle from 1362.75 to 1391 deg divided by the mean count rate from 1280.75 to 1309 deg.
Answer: 1.1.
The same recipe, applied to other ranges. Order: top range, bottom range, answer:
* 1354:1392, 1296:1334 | 1.04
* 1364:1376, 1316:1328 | 1.01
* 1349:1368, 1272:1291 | 1.08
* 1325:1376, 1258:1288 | 1.04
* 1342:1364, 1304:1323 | 1.01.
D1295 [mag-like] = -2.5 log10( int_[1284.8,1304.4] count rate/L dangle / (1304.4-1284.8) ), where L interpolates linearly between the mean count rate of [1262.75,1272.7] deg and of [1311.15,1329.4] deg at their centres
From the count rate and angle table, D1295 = 0.20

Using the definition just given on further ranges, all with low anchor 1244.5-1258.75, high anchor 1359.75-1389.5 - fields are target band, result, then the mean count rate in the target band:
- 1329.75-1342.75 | -0.027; 194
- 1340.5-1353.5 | 0.019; 186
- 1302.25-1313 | 0.059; 180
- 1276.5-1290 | 0.135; 169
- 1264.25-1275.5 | -0.002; 192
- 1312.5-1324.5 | 0.012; 188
